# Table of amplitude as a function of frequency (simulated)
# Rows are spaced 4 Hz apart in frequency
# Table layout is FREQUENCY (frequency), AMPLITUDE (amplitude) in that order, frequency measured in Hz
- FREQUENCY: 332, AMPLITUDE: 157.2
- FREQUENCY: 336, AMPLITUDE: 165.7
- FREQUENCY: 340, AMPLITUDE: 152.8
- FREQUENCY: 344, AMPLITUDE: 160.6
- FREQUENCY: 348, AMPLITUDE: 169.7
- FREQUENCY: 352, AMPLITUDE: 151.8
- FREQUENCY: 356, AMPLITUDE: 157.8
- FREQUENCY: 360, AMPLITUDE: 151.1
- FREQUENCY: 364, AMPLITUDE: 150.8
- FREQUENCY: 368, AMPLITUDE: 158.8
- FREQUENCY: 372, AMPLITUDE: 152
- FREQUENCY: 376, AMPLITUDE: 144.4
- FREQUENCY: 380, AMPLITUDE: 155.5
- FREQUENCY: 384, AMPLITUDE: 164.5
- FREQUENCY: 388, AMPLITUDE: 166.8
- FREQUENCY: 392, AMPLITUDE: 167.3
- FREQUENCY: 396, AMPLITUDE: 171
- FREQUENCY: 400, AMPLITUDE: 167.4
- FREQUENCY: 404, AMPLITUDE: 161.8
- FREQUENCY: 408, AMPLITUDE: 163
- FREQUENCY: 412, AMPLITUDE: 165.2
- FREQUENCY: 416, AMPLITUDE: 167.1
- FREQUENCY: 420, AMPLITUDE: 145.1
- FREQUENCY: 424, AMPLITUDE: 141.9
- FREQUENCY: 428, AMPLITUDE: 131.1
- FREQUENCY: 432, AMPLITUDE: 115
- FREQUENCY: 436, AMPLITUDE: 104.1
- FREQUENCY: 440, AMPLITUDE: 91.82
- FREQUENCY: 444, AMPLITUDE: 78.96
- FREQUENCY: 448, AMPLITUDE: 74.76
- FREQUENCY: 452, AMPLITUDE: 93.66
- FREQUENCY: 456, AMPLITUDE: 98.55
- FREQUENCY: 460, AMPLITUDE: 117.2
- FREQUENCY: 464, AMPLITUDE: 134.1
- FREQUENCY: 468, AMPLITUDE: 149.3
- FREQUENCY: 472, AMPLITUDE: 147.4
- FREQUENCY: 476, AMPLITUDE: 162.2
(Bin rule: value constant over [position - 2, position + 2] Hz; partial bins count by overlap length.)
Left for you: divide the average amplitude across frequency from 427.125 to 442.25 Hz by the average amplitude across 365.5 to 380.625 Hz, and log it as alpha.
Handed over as 0.7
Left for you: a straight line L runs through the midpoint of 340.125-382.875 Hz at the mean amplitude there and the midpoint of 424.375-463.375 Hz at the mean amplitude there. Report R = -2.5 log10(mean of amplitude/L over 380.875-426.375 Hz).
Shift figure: -0.25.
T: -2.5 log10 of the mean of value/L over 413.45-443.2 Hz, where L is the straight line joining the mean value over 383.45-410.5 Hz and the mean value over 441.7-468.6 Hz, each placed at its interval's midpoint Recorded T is 0.06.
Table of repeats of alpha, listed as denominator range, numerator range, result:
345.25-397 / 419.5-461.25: 0.68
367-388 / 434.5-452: 0.56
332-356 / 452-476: 0.81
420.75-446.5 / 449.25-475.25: 1.11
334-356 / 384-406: 1.04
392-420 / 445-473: 0.69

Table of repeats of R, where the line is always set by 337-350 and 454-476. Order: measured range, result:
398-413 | -0.12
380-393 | -0.09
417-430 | 0.01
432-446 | 0.41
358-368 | 0.03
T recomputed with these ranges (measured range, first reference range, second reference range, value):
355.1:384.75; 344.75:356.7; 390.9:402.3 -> 0.07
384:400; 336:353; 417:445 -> -0.22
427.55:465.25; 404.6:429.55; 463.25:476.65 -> 0.42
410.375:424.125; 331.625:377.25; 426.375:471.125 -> -0.25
